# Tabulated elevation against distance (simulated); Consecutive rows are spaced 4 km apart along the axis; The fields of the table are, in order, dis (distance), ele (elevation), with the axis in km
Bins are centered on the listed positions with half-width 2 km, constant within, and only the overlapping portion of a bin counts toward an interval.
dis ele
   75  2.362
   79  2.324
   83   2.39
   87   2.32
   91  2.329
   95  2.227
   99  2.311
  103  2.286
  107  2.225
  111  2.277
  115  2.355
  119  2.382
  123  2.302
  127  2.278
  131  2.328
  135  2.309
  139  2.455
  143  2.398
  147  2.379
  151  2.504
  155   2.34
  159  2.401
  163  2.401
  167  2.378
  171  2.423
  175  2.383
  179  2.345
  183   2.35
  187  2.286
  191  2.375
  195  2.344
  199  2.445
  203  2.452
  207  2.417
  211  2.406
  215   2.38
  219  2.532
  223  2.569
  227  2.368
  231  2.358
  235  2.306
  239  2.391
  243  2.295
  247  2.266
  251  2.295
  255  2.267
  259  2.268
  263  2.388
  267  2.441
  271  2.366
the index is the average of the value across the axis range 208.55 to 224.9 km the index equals 2.47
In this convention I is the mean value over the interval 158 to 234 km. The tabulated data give 2.4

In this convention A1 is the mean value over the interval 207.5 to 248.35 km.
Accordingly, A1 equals 2.39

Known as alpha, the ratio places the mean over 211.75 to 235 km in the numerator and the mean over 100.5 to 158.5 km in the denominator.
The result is 1.0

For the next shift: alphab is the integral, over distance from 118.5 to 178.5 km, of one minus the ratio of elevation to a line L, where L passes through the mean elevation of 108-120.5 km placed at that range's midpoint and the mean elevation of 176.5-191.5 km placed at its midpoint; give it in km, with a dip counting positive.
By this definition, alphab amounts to -1.1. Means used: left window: 2.33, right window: 2.34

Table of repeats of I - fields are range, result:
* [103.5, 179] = 2.36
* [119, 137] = 2.31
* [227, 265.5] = 2.32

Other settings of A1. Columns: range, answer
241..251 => 2.28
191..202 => 2.4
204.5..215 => 2.41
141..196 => 2.38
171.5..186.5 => 2.36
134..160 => 2.4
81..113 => 2.3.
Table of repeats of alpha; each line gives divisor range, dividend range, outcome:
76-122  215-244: 1.04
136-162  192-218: 1.00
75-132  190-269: 1.03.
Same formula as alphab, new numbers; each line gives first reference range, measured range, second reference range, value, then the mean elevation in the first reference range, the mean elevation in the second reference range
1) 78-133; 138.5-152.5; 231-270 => -0.7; 2.31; 2.33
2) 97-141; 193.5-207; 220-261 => -0.5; 2.32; 2.34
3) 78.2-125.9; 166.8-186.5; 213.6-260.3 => -0.3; 2.31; 2.36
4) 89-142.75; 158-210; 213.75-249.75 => -0.7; 2.32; 2.38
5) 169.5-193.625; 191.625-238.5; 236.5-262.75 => -1.7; 2.36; 2.3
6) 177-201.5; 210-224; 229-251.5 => -0.8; 2.36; 2.32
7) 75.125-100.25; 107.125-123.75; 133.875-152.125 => 0.3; 2.32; 2.41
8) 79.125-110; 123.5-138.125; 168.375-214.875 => 0.1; 2.3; 2.38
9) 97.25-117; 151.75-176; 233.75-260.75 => -1.1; 2.29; 2.3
